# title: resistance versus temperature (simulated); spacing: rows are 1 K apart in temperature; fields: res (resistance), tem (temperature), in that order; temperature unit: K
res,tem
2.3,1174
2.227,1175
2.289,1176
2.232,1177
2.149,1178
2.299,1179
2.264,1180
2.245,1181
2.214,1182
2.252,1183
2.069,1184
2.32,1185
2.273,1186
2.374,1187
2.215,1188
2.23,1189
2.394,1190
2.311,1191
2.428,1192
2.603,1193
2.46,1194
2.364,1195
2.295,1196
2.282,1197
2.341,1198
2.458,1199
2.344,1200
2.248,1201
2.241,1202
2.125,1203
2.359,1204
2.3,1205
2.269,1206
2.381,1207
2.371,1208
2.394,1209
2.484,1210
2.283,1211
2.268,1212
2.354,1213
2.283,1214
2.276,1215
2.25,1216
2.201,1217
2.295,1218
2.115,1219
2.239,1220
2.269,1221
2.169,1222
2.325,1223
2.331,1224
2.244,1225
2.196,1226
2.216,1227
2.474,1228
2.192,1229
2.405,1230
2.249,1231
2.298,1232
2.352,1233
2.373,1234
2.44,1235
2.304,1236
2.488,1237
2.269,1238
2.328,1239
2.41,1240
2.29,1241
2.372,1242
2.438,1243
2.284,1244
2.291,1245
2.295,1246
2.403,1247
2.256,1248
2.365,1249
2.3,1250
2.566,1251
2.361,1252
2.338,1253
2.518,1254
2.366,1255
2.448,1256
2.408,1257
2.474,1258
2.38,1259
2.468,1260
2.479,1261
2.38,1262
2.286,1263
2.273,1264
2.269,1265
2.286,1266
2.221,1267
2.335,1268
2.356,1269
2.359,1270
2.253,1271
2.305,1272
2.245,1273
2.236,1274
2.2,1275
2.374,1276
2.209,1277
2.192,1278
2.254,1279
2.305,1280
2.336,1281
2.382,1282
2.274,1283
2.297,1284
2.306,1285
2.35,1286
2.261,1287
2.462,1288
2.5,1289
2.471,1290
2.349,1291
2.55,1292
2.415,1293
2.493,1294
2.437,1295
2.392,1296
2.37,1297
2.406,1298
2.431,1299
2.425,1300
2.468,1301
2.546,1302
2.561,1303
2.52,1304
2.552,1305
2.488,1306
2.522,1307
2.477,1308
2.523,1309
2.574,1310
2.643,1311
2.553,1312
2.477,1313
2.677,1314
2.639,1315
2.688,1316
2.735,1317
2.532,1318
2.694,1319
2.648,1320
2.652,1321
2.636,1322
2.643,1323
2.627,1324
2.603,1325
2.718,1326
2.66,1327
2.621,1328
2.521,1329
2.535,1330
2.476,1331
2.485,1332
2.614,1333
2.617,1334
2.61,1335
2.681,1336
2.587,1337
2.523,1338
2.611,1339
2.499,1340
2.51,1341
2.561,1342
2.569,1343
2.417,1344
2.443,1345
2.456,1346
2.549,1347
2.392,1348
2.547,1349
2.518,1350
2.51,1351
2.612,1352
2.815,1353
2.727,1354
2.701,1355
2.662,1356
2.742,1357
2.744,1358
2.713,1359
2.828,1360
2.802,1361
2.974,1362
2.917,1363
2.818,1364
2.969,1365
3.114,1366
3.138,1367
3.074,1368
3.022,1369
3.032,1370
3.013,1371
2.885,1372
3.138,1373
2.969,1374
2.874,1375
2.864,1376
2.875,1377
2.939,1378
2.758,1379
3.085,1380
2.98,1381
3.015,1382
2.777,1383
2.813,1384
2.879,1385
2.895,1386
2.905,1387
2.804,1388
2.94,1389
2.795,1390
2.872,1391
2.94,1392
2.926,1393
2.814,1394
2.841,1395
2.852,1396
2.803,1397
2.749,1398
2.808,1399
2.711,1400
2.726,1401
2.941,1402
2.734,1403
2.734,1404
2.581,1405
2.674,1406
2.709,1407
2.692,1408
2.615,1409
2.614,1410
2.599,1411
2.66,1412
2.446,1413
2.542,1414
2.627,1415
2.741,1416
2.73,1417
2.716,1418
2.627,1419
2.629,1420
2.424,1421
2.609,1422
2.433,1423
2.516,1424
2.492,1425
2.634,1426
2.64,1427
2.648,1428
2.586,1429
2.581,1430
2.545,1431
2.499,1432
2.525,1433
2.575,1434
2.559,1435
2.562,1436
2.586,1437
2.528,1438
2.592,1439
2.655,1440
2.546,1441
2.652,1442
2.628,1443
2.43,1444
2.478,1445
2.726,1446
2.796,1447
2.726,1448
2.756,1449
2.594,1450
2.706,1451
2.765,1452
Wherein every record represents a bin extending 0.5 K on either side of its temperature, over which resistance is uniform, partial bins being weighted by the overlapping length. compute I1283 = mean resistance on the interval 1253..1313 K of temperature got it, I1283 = 2.39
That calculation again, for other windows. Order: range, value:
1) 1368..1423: 2.79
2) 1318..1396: 2.75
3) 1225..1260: 2.36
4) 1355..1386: 2.91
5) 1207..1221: 2.3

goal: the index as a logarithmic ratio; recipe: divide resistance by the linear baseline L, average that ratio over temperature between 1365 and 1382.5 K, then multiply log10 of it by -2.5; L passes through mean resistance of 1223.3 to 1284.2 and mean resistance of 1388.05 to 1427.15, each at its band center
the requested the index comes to -0.14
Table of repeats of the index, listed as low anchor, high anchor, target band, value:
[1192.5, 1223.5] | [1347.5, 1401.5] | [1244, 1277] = 0.061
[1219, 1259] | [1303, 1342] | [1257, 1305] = 0.044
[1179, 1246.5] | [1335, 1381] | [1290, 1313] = 0.043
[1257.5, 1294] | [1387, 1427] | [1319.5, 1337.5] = -0.053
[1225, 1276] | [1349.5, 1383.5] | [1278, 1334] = 0.039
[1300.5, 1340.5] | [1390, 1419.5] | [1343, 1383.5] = -0.059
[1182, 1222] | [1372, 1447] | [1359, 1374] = -0.133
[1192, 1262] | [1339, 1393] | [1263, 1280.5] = 0.097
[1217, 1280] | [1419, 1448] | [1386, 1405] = -0.121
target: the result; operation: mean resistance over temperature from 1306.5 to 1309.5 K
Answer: 2.51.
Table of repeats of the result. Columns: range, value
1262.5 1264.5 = 2.28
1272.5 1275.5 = 2.23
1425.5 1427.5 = 2.64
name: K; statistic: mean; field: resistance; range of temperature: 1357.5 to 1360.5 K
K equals 2.76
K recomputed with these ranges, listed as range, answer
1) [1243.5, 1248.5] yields 2.31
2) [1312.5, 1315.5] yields 2.6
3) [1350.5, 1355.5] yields 2.67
